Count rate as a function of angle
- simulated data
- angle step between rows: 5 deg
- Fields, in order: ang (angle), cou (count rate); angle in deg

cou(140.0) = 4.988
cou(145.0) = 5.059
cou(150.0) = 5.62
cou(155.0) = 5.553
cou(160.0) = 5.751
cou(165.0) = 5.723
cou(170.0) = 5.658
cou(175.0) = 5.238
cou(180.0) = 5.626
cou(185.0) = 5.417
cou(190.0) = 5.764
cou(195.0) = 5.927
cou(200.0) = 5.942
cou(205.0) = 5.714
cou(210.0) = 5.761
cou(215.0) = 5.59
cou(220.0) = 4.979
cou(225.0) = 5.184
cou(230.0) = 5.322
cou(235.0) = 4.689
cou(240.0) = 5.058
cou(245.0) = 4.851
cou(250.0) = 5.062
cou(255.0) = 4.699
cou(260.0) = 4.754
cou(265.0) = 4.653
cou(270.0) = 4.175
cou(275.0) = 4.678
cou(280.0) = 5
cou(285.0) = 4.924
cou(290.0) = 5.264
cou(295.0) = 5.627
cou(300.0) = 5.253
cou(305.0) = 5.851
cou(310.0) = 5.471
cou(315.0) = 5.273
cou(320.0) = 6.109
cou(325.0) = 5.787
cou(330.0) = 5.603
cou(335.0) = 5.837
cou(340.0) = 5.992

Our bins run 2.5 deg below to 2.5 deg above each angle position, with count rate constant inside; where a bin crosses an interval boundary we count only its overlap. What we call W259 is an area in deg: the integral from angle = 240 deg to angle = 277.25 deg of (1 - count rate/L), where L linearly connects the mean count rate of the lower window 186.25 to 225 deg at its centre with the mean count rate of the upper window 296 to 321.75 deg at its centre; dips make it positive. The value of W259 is 5.87 deg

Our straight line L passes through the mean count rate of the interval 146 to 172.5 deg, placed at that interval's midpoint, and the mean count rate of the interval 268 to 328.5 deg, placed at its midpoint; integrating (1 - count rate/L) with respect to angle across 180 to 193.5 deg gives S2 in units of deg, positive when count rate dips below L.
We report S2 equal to -0.1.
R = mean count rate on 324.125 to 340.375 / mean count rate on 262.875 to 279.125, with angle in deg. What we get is 1.3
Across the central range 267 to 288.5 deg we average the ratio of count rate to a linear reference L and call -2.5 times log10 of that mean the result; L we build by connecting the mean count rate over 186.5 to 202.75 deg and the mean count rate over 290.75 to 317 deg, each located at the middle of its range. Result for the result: 0.180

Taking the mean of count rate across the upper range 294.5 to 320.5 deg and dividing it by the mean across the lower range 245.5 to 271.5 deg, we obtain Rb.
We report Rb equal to 1.18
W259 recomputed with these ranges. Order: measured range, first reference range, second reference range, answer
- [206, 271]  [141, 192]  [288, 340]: 6.5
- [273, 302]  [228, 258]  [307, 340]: 1.3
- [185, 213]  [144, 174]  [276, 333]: -1.2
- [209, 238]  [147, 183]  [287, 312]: 1.7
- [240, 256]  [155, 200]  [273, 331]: 1.7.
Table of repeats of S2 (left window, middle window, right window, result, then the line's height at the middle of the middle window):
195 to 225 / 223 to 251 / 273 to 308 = 2.3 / 5.47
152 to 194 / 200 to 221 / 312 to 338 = 0.1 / 5.63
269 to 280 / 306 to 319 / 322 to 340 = -0.3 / 5.4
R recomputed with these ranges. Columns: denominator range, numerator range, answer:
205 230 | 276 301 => 0.96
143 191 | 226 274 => 0.87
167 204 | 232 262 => 0.86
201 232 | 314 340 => 1.06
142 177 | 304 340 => 1.04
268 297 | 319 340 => 1.18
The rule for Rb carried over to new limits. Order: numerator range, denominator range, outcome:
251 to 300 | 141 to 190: 0.89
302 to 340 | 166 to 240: 1.04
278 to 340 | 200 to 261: 1.07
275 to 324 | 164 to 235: 0.98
